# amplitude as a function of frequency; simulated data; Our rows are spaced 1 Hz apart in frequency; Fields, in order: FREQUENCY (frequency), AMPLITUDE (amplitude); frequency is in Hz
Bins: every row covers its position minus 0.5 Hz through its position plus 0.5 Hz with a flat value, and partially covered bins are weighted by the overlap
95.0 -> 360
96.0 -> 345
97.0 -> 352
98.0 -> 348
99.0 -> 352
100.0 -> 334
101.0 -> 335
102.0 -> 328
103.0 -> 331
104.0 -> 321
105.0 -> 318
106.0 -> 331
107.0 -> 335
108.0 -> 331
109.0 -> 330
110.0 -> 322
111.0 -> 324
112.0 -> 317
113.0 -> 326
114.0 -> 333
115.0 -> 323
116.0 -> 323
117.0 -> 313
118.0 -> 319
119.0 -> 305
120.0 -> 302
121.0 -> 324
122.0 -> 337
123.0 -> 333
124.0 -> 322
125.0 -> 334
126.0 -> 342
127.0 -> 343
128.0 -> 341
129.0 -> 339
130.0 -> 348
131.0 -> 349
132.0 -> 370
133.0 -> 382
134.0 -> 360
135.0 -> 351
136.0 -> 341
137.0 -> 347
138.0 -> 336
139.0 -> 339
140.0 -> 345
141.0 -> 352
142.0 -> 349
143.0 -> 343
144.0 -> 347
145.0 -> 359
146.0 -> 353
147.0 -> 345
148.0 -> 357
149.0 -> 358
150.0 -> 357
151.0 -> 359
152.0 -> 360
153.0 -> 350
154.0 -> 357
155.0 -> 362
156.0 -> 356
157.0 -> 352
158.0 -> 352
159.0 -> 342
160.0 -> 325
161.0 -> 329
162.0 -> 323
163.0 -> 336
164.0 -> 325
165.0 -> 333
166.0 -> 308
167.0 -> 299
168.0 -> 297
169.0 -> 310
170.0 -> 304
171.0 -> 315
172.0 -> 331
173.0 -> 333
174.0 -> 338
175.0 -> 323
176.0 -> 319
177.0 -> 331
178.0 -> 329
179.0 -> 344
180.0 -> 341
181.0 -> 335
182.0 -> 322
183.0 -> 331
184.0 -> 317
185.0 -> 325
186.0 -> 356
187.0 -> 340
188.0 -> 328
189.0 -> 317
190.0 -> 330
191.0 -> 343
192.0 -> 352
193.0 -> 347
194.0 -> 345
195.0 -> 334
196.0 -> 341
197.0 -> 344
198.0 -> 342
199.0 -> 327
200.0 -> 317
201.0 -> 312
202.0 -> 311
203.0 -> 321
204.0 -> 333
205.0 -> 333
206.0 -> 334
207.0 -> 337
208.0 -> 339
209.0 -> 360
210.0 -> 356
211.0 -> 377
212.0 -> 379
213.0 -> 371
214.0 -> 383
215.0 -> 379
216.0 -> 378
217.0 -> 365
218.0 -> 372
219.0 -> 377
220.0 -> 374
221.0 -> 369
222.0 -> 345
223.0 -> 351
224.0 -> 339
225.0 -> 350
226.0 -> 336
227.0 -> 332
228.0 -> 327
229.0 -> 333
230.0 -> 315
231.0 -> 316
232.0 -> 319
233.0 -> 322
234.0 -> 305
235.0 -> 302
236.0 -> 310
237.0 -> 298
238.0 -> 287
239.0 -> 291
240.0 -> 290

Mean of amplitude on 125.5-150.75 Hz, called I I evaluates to 350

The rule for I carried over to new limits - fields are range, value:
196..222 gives 351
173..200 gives 334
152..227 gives 340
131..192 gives 339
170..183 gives 329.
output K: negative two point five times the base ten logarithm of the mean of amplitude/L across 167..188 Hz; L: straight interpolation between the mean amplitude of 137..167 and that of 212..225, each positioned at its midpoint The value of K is 0.09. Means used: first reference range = 344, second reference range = 367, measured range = 326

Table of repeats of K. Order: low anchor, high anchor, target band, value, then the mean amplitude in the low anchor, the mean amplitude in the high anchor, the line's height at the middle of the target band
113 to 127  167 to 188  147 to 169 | -0.04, 325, 326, 326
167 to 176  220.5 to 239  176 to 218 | -0.07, 318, 324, 321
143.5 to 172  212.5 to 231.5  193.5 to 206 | 0.06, 338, 353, 348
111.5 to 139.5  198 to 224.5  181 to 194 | 0.04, 336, 351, 347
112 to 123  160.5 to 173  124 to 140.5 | -0.09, 321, 318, 320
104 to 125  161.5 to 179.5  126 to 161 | -0.09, 324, 322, 323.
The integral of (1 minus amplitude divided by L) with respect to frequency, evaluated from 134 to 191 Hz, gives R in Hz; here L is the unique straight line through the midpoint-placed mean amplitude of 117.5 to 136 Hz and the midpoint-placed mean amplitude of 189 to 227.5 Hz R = 1.0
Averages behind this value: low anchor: 339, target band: 337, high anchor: 348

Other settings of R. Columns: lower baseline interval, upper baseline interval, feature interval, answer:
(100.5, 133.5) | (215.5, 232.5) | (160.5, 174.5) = 0.8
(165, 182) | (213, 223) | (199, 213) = 0.7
